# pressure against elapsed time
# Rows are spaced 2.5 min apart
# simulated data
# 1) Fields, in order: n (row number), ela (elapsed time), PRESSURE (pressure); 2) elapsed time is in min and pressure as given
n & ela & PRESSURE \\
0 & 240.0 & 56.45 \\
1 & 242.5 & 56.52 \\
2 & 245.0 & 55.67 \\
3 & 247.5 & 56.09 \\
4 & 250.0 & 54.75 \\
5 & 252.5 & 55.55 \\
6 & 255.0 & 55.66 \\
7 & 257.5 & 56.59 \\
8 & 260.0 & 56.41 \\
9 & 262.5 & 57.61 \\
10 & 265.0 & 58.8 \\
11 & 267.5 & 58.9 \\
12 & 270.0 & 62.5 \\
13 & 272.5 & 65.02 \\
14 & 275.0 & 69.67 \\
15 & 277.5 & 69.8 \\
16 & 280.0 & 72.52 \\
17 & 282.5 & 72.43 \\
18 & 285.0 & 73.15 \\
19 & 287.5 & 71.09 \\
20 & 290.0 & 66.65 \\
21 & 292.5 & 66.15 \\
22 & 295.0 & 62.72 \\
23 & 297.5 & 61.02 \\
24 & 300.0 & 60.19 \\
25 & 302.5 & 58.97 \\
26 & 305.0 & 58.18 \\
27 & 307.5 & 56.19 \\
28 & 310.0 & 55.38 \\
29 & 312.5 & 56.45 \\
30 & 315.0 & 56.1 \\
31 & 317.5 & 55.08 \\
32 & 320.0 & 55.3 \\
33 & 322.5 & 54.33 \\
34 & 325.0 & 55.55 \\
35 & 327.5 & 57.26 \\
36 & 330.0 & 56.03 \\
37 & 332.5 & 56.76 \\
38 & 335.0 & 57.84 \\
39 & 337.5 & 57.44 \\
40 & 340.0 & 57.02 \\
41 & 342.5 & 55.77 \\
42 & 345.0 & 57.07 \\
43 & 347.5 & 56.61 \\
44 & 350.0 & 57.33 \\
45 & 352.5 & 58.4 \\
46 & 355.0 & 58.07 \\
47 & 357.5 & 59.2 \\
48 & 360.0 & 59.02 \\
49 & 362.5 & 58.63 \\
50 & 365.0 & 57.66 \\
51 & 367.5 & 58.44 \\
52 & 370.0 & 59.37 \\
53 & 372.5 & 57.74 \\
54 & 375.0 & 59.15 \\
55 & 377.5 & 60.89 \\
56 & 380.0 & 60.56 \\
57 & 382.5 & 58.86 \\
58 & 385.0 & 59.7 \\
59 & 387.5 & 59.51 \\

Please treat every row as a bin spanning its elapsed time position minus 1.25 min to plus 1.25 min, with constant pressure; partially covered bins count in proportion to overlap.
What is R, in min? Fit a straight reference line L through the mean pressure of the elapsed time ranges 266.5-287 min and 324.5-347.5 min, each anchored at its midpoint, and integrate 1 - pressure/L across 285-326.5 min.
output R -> 2.0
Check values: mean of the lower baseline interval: 68.2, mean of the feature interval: 59.7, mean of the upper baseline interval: 56.8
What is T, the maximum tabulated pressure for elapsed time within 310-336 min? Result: 57.84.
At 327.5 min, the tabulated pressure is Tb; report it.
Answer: 57.26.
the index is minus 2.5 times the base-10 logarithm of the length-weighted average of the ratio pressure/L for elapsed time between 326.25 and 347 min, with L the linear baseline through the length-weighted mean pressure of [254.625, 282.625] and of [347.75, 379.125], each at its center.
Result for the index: 0.05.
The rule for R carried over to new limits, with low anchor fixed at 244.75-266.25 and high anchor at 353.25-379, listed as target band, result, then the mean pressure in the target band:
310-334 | 0.8 min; 55.9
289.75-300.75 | -1.1 min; 63.2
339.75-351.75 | 0.3 min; 56.8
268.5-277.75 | -1.5 min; 66.2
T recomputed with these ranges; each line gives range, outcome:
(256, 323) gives 73.15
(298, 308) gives 60.19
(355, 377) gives 59.37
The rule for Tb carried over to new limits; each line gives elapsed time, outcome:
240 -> 56.45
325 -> 55.55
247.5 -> 56.09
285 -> 73.15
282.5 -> 72.43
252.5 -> 55.55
